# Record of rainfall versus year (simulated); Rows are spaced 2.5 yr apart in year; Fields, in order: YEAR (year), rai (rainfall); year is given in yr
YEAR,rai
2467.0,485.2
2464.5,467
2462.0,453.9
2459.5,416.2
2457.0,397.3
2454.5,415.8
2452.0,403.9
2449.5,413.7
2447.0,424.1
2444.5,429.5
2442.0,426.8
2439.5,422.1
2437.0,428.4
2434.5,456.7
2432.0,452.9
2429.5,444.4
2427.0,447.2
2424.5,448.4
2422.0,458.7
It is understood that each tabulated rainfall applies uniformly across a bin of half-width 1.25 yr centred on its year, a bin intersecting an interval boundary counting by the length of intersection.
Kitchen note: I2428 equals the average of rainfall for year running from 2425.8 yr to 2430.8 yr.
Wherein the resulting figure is 446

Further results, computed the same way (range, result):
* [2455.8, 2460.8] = 407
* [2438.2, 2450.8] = 423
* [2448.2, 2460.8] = 410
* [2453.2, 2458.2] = 407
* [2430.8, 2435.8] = 455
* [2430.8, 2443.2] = 437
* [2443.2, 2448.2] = 427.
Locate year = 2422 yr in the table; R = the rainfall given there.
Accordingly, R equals 458.7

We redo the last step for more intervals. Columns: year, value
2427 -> 447.2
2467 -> 485.2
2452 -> 403.9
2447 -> 424.1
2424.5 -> 448.4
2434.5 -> 456.7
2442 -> 426.8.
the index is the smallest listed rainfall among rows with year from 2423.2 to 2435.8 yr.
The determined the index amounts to 444.4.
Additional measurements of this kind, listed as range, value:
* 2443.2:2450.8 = 413.7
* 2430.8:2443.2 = 422.1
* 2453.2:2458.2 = 397.3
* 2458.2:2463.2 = 416.2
